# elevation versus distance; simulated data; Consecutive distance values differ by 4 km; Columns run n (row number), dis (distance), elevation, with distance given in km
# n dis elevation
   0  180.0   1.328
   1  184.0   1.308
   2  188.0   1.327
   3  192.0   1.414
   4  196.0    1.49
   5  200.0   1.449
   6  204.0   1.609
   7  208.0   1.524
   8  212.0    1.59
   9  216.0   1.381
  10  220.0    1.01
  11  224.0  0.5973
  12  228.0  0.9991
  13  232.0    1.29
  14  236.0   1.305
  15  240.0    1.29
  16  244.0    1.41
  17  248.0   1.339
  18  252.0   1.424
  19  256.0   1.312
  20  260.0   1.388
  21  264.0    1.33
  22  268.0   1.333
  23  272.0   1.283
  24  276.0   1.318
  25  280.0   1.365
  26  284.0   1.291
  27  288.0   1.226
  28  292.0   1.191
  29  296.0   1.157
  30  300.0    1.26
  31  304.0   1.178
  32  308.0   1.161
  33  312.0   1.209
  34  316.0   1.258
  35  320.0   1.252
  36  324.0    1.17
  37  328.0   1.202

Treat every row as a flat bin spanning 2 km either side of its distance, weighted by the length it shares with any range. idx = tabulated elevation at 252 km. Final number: 1.424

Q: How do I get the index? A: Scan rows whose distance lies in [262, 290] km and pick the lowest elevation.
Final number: 1.226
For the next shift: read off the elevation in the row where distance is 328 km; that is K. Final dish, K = 1.202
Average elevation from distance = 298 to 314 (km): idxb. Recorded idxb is 1.2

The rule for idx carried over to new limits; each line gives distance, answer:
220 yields 1.01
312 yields 1.209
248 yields 1.339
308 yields 1.161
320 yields 1.252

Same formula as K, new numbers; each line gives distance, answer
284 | 1.291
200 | 1.449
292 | 1.191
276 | 1.318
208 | 1.524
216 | 1.381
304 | 1.178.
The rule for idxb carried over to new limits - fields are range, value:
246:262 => 1.37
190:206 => 1.49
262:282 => 1.33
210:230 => 1.12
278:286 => 1.33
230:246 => 1.32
